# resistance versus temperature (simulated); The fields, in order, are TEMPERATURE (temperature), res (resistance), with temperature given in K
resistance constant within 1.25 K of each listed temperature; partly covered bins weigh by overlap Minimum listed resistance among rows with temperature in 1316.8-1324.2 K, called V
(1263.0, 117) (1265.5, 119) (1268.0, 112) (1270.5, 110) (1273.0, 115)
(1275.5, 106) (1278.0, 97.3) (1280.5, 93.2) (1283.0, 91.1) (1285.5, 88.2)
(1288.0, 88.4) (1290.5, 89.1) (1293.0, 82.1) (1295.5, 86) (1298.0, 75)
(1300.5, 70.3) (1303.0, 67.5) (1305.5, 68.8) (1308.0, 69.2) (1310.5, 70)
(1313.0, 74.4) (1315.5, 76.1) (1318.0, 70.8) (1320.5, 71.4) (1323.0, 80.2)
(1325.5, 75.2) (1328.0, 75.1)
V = 70.8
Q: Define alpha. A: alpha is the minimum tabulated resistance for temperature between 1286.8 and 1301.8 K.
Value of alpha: 70.3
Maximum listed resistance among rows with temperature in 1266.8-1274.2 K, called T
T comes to 115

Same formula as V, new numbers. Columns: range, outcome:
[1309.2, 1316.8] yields 70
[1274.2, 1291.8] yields 88.2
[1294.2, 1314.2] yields 67.5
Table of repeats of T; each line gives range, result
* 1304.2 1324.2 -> 80.2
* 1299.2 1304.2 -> 70.3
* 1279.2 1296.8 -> 93.2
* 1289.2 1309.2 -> 89.1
